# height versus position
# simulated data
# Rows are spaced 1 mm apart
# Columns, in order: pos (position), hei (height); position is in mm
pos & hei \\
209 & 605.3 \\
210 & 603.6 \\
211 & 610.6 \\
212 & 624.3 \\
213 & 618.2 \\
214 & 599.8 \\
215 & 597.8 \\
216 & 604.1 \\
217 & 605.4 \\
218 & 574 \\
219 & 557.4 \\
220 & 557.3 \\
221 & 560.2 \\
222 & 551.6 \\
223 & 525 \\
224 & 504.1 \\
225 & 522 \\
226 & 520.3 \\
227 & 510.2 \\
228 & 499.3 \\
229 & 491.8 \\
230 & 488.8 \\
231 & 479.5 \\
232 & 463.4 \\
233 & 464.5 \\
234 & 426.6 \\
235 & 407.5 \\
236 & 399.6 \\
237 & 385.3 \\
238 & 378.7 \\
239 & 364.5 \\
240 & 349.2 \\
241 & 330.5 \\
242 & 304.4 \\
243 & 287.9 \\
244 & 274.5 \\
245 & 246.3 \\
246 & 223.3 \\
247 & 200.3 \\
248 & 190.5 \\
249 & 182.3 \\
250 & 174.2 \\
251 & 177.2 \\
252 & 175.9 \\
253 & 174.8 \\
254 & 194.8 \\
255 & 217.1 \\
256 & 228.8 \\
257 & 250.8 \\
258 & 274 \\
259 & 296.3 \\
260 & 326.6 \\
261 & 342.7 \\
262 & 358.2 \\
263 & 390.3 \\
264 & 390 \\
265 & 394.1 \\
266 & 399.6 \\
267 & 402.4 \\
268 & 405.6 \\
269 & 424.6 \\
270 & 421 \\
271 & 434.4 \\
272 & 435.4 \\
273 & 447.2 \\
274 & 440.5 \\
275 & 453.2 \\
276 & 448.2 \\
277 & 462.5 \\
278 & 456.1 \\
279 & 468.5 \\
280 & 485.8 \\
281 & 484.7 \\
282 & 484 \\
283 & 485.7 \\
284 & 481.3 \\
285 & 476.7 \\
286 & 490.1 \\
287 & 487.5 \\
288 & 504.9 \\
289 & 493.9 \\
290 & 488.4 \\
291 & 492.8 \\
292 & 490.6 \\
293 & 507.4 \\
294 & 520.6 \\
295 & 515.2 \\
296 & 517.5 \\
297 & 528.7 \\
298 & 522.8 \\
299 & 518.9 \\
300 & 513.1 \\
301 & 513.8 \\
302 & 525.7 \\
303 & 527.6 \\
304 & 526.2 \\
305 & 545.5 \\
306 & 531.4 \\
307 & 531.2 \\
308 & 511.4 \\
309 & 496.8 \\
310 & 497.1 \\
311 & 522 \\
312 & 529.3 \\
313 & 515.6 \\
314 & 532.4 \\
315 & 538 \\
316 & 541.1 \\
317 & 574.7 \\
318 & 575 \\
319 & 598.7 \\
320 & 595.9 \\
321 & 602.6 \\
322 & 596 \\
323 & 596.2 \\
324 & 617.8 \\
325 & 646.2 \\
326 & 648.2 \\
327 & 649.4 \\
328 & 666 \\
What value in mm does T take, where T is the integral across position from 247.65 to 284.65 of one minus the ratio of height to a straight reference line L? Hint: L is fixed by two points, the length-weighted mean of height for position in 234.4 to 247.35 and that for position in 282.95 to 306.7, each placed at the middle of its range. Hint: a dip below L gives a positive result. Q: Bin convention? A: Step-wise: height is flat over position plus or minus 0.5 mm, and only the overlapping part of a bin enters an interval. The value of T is 5.1 mm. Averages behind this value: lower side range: 322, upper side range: 509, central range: 360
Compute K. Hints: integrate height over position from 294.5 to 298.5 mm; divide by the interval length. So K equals 521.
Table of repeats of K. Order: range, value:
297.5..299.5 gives 521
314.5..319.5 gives 566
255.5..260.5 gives 275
